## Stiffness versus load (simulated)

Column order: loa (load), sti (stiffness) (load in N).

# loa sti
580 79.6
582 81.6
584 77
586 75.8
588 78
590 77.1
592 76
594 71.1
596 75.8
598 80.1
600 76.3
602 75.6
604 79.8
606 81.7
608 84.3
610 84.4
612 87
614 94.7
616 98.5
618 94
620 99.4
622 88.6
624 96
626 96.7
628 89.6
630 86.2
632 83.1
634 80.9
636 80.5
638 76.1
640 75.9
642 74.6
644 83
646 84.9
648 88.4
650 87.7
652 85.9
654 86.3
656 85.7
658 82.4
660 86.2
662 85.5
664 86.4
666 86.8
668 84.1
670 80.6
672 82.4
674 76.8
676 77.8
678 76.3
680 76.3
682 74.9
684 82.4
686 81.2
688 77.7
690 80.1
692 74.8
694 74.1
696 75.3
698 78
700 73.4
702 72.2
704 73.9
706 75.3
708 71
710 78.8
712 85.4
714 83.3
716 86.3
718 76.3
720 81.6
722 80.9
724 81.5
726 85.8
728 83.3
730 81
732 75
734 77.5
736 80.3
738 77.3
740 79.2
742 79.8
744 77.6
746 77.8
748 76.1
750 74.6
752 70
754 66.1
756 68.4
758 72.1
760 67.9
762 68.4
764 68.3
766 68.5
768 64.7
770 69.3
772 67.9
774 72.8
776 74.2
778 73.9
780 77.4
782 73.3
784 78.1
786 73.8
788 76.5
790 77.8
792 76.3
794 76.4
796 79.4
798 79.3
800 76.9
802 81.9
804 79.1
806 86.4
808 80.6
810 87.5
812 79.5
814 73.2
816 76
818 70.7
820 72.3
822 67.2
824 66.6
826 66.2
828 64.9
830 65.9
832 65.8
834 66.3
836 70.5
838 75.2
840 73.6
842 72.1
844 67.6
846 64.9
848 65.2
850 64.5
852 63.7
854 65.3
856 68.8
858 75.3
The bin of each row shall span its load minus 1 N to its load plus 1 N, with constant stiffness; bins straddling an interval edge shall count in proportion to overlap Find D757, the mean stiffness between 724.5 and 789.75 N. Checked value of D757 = 74.4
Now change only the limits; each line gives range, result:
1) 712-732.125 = 82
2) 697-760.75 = 77.2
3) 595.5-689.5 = 83.8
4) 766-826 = 75.2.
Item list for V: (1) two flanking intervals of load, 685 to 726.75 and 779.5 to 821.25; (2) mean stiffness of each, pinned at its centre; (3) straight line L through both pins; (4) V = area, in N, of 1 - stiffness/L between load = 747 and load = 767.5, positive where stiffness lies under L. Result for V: 2.1 N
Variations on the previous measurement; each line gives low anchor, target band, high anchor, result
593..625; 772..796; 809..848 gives -0.5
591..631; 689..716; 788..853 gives 1.1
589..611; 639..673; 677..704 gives -2.9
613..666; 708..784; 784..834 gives 3.5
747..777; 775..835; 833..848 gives -4.3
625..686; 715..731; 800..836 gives -0.6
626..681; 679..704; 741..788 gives 0.8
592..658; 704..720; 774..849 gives 0.1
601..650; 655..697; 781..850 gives 1.2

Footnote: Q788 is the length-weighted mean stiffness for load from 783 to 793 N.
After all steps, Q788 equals 76.5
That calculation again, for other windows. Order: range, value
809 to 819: 77.4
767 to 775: 68.7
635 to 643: 76.8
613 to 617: 96.6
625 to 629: 93.2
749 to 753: 72.3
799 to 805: 79.3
